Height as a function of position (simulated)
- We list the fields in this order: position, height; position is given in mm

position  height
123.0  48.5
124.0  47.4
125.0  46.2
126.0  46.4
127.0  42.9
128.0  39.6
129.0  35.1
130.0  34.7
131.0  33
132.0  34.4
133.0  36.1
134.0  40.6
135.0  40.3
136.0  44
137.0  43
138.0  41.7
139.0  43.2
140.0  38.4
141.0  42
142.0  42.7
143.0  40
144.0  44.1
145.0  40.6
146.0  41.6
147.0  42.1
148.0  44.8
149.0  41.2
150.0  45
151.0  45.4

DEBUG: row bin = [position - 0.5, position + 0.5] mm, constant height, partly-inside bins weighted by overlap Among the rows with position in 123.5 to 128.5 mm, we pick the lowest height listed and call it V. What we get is 39.6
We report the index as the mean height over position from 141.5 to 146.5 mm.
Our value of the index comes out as 41.8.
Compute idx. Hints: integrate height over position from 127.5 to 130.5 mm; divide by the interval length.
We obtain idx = 36.5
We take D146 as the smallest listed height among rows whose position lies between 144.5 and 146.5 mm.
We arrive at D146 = 40.6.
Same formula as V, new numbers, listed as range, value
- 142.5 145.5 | 40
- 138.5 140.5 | 38.4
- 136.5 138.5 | 41.7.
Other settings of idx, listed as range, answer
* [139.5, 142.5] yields 41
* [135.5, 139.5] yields 43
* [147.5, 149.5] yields 43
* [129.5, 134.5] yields 35.8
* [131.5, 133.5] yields 35.2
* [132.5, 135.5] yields 39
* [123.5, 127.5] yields 45.7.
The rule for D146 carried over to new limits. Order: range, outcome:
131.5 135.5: 34.4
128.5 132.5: 33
